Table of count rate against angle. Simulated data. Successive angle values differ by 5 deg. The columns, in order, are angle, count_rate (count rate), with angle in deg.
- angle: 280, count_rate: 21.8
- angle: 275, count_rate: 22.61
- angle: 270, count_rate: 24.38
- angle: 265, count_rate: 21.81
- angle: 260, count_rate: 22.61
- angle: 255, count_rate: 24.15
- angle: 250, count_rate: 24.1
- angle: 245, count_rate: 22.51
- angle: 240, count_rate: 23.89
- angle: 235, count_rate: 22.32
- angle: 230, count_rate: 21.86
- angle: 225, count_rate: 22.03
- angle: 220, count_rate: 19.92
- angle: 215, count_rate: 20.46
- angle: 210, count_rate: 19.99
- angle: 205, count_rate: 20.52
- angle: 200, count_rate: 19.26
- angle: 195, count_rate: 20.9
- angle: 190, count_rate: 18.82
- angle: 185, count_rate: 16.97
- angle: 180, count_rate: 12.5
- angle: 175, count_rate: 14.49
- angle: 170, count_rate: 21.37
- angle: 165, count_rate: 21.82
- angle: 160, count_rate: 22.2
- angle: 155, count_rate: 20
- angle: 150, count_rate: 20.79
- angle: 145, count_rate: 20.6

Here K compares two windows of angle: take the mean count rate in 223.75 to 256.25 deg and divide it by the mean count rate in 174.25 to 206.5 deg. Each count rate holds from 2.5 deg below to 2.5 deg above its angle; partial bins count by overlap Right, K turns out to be 1.3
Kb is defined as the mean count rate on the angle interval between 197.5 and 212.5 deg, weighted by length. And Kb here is 19.9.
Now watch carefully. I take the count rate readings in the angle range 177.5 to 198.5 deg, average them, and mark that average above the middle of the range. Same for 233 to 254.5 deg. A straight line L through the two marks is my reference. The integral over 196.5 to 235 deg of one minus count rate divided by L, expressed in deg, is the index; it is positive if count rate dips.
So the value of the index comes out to -0.72 deg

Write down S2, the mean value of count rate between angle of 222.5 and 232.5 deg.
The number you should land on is 21.9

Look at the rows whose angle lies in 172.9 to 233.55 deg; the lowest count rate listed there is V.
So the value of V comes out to 12.5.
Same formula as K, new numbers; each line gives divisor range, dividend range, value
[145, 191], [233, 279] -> 1.23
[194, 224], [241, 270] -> 1.15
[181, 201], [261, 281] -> 1.23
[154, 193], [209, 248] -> 1.17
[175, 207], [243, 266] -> 1.30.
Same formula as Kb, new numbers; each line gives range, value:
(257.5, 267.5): 22.2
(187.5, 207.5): 19.9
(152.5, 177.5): 20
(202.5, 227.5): 20.6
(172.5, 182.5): 13.5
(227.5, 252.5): 22.9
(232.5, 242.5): 23.1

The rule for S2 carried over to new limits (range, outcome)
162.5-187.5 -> 17.4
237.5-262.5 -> 23.5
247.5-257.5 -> 24.1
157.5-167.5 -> 22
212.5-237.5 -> 21.3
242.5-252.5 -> 23.3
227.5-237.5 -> 22.1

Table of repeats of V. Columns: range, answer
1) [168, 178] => 14.49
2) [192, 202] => 19.26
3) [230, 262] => 21.86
